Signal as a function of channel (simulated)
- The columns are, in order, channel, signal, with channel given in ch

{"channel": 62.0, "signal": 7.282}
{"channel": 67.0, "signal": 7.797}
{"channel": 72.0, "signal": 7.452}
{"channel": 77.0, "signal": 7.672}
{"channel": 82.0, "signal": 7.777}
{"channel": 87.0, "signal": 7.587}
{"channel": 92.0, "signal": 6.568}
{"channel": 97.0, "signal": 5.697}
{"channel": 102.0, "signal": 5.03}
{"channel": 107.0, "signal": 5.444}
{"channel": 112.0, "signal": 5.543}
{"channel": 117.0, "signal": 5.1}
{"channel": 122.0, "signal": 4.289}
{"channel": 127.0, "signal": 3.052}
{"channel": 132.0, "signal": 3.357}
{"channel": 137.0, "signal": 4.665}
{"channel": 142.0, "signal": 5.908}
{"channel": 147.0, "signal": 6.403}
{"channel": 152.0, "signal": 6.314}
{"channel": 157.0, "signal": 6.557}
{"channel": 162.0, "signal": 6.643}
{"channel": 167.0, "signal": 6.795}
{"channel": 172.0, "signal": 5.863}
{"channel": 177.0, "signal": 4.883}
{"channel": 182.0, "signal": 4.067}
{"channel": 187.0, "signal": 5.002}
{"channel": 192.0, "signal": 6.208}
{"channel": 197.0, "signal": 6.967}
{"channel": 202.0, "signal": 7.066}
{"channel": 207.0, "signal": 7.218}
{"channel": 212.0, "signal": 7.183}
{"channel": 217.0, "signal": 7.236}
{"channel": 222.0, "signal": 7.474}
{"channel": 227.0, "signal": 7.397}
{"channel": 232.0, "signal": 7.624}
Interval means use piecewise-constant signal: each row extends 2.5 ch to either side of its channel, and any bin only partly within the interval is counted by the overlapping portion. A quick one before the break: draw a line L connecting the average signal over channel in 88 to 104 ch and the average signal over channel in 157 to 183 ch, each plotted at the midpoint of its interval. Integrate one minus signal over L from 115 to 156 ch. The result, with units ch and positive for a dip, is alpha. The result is 6.6 ch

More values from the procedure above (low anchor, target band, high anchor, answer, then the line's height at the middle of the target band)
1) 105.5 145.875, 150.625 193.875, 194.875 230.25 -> 1.50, 6.06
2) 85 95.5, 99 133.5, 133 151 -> 9.14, 6.22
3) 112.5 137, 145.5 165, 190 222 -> -4.72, 5.23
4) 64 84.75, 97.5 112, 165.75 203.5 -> 3.64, 7.15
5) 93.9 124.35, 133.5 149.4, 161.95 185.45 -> -0.41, 5.37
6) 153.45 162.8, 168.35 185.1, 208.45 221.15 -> 4.22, 6.78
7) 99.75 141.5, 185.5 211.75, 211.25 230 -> 0.59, 6.74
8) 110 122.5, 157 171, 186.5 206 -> -1.58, 5.93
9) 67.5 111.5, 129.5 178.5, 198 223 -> 8.44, 6.95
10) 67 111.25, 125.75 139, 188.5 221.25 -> 5.99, 6.78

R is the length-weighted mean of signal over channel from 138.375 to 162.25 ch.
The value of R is 6.26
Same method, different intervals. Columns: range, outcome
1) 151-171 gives 6.54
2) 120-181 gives 5.37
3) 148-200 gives 5.95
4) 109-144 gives 4.55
